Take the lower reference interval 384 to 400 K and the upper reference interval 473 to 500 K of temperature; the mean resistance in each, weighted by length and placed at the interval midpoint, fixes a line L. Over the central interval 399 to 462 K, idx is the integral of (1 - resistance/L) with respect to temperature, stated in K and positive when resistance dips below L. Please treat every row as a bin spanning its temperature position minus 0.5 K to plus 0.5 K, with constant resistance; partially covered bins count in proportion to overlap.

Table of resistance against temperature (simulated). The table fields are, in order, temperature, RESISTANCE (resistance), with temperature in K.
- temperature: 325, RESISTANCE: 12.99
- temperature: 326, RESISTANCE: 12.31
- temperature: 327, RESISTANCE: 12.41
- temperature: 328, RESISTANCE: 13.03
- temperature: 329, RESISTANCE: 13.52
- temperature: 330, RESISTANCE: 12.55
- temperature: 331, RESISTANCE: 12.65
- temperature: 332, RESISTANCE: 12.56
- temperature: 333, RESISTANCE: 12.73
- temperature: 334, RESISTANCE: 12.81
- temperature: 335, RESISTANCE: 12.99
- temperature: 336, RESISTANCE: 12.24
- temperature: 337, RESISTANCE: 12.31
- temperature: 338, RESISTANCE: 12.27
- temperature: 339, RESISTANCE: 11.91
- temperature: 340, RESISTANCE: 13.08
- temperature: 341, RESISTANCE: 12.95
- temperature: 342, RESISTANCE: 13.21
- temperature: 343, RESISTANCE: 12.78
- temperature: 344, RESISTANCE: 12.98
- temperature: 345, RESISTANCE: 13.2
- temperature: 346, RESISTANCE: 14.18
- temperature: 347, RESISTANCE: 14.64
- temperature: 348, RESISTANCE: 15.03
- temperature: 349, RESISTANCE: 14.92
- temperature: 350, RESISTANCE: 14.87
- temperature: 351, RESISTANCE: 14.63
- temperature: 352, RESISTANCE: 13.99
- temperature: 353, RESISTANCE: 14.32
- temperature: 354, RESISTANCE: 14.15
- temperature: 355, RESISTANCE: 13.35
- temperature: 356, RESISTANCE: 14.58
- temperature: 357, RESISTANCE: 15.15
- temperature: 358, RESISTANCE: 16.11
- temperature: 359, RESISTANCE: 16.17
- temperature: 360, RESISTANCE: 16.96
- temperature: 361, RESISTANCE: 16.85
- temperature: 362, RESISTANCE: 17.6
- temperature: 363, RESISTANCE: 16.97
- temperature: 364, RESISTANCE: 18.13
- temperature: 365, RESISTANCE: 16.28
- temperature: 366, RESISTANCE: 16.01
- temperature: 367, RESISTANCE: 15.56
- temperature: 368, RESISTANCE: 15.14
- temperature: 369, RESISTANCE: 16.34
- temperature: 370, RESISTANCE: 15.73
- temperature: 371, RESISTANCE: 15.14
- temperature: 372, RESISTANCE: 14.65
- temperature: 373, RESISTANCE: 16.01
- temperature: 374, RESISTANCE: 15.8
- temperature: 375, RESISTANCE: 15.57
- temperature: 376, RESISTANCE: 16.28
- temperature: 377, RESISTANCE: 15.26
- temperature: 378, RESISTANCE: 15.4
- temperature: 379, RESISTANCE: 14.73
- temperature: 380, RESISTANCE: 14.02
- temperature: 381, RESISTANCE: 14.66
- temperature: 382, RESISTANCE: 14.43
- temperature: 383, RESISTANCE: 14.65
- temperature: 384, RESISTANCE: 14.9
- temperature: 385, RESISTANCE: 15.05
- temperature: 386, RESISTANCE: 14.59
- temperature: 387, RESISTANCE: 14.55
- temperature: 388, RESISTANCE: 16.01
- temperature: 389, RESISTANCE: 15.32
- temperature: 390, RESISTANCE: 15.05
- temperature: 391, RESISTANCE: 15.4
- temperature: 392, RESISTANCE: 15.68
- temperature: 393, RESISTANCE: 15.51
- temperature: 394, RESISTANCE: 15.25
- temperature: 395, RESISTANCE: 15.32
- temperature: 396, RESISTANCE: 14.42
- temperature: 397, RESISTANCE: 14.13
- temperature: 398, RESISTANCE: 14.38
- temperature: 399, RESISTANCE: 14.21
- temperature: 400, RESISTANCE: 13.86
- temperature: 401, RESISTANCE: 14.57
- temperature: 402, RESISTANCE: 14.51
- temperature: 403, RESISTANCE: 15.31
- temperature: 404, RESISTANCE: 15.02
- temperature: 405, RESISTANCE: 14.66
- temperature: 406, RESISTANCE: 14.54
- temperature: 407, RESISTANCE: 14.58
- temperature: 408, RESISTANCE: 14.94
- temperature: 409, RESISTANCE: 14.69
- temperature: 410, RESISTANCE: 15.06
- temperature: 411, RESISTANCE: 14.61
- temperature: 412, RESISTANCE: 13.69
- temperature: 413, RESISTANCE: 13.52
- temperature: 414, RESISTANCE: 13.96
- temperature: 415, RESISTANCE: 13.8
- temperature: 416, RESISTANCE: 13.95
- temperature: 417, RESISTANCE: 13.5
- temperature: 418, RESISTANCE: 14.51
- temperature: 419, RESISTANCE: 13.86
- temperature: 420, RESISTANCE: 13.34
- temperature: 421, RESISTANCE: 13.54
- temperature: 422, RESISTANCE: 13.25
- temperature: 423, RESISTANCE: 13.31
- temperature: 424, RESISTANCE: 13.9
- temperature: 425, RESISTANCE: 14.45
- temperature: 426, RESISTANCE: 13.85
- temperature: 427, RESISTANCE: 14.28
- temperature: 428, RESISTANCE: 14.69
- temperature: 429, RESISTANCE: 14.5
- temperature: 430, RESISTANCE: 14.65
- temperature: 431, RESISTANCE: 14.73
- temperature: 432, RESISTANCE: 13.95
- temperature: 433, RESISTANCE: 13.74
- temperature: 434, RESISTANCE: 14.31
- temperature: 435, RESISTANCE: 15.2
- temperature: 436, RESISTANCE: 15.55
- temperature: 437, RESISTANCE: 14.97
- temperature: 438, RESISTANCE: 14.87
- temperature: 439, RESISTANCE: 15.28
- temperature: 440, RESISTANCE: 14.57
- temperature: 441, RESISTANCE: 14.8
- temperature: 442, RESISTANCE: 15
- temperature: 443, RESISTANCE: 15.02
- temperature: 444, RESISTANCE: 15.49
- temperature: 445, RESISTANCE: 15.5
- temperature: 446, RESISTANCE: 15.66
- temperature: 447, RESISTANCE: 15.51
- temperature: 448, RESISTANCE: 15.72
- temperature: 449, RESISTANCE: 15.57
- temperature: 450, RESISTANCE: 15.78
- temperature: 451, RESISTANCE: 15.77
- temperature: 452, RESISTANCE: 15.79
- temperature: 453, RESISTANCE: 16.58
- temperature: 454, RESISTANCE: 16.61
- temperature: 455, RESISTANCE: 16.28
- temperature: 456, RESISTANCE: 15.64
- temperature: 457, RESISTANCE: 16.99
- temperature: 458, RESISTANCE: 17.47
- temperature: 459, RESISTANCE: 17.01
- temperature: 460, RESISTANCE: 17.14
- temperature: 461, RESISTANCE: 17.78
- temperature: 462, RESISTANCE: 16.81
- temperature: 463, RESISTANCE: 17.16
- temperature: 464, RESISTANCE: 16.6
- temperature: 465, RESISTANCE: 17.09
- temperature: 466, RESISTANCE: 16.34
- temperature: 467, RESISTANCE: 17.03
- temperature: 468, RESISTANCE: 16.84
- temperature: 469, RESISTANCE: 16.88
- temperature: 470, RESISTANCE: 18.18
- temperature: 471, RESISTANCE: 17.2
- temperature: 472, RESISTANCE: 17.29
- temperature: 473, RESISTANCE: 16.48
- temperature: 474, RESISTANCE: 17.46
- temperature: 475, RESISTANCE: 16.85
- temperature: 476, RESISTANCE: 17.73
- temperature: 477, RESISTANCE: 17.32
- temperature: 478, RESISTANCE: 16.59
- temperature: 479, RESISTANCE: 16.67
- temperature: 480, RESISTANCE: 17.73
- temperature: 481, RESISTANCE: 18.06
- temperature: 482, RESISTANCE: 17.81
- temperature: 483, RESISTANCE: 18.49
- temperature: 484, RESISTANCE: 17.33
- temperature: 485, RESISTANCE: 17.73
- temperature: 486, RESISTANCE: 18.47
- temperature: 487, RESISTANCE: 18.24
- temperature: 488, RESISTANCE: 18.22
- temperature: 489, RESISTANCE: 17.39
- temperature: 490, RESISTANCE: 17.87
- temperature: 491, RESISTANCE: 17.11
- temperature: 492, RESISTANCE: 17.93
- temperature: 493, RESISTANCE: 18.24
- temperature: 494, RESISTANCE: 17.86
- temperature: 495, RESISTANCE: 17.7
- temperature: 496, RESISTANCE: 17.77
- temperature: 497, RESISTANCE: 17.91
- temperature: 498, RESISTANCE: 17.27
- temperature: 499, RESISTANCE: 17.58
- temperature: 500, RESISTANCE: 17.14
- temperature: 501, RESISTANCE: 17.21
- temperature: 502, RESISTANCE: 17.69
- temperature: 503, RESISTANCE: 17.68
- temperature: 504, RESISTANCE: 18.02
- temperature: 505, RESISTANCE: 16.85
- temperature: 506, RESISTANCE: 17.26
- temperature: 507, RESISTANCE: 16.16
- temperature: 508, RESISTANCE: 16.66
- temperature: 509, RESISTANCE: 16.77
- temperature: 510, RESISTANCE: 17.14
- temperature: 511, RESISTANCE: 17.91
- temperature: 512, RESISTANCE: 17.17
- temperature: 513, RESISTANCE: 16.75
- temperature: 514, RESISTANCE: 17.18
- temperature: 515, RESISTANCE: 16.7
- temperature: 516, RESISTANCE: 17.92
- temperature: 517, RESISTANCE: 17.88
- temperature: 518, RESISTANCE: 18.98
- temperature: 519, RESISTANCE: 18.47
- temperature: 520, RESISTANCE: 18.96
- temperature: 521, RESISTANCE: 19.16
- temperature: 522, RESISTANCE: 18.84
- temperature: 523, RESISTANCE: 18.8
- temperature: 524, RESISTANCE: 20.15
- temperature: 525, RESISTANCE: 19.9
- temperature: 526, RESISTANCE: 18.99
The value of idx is 4.4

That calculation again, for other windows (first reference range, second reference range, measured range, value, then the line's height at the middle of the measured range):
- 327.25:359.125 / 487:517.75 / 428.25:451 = 1.3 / 15.9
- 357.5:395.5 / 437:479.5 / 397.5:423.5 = 2.8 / 15.9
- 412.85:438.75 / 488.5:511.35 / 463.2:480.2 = -0.9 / 16.2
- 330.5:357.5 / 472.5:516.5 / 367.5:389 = -1.2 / 14.4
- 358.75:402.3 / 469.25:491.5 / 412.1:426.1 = 2.1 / 16.2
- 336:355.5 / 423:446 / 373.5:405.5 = -1.9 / 14.1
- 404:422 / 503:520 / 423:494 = -2.8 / 15.7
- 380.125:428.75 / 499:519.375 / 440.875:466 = -0.6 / 15.8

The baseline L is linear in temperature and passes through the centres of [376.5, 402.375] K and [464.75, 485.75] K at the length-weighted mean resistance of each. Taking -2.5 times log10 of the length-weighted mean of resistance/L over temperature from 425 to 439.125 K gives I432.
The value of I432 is 0.10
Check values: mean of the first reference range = 14.8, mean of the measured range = 14.6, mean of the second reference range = 17.3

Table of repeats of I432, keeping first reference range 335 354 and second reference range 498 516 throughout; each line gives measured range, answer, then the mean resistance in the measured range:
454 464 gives -0.05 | 16.9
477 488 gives -0.07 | 17.7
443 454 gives 0.01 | 15.7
